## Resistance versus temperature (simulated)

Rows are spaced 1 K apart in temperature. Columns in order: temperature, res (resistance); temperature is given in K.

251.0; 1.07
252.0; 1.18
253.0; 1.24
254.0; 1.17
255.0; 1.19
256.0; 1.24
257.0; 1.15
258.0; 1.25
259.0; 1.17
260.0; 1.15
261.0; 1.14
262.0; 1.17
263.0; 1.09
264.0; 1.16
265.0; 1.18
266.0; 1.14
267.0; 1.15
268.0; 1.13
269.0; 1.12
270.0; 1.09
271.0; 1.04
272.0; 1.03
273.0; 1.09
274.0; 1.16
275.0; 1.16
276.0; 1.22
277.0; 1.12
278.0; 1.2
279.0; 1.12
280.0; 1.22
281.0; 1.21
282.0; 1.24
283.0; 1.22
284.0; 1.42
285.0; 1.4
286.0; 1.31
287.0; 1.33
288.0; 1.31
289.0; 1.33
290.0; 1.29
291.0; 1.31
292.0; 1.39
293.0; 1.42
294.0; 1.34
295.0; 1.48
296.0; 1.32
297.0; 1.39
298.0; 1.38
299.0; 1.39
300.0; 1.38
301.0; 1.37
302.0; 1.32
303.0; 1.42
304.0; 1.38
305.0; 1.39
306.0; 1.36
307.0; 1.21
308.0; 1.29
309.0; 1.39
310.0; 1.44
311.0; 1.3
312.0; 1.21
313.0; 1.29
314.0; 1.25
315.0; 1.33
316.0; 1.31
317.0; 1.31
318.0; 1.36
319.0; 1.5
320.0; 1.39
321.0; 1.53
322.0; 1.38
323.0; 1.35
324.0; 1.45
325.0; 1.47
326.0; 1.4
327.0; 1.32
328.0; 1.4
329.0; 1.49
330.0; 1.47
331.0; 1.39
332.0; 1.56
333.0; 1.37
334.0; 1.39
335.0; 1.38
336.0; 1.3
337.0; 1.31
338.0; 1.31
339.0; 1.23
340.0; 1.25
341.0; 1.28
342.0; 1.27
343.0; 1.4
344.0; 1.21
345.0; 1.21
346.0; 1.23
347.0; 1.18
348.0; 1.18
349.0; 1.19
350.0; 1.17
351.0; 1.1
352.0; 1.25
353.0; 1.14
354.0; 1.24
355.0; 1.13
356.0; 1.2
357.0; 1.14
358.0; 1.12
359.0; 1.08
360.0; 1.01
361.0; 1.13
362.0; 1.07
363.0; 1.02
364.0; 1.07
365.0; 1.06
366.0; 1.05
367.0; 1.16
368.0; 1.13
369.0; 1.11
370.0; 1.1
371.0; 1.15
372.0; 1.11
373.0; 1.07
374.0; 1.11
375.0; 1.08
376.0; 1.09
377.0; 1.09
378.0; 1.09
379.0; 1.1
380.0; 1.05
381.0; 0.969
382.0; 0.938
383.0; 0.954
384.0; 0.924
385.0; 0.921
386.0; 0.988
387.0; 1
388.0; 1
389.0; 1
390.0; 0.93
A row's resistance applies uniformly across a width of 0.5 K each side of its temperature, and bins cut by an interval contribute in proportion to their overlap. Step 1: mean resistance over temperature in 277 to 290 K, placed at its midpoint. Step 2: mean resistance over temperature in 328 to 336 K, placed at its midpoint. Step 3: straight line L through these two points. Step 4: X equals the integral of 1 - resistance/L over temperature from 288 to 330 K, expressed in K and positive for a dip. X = -0.5 K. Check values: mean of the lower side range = 1.27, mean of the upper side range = 1.42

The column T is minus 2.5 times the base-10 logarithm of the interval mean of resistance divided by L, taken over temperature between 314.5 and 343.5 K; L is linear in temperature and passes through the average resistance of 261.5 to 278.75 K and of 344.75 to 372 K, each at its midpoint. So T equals -0.21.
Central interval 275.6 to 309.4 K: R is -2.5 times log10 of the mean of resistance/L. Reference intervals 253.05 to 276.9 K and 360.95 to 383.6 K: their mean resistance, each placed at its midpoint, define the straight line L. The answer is -0.17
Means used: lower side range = 1.15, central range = 1.32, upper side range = 1.07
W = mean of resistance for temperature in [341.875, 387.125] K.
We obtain 1.11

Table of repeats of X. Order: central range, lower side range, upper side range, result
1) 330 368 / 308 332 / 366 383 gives 0.3 K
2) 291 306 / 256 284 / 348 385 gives -3.2 K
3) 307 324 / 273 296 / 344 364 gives -1.8 K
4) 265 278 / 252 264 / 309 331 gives 1.0 K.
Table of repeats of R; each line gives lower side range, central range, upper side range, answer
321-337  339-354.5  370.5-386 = 0.049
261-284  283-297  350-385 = -0.185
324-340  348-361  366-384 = 0.067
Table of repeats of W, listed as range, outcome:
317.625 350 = 1.35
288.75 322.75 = 1.36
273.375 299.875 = 1.3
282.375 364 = 1.31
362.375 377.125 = 1.09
